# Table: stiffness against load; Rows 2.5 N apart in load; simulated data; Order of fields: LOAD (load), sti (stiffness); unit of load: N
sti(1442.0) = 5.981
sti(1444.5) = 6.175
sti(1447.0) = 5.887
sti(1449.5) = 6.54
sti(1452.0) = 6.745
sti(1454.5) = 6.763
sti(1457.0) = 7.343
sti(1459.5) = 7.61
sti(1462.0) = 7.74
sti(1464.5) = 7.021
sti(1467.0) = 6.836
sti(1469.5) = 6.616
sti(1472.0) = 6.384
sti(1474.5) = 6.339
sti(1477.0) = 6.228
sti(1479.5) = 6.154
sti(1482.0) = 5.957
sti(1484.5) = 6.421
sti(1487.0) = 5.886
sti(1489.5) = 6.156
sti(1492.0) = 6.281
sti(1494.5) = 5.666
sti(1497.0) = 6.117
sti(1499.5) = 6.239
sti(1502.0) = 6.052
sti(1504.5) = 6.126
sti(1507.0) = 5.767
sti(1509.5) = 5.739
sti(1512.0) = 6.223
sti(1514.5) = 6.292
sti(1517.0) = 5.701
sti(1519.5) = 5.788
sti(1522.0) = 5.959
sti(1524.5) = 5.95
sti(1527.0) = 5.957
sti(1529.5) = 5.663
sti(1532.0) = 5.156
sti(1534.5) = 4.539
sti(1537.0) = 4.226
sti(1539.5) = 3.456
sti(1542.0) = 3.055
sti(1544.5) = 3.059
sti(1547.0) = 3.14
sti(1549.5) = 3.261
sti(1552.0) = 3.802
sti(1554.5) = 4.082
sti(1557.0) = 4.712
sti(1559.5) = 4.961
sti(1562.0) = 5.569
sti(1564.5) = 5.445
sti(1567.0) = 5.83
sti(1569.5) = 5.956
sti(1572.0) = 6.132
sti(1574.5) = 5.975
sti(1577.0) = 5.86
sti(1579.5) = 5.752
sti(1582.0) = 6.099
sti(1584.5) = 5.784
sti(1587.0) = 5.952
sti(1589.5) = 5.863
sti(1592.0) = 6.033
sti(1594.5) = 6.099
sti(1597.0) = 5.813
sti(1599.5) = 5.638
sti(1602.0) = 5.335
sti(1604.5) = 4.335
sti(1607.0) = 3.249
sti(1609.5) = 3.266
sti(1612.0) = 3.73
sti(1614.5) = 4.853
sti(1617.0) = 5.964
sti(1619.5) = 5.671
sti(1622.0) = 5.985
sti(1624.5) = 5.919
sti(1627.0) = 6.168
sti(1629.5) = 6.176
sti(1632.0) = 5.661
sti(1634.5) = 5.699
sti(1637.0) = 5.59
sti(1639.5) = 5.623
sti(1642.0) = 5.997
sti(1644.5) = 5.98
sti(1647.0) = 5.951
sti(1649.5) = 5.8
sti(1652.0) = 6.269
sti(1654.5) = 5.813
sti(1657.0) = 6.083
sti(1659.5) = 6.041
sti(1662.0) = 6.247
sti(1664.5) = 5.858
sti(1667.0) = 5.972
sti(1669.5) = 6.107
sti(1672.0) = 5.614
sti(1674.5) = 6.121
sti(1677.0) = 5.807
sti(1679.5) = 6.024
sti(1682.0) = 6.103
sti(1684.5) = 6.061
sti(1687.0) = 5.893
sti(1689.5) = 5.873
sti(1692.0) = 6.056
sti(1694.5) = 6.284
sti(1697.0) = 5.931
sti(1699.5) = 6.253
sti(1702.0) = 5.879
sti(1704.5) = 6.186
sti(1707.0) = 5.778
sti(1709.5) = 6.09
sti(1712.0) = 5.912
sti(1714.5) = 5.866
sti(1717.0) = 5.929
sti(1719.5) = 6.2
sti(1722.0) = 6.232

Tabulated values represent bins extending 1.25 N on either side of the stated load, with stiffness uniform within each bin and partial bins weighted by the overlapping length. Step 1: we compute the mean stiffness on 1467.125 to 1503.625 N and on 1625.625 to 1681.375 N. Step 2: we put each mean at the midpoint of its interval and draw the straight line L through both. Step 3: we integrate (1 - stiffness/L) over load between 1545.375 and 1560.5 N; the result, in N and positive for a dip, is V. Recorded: 5.3 N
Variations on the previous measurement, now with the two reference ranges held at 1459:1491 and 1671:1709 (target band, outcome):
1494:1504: 0.7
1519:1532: 1.2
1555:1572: 2.4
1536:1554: 8.3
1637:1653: 0.5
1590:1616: 5.6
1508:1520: 0.9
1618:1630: 0.4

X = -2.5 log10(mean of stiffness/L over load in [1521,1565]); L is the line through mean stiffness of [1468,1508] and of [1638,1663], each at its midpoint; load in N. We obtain 0.322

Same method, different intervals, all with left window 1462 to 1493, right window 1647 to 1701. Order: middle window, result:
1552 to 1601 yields 0.11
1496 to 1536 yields 0.09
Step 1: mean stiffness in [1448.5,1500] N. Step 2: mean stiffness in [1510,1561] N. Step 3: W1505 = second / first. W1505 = 0.73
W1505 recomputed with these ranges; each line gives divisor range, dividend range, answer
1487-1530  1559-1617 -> 0.90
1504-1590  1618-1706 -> 1.14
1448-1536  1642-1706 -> 0.97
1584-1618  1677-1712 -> 1.18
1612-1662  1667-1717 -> 1.03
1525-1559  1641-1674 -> 1.42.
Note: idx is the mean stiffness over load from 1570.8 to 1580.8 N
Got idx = 5.93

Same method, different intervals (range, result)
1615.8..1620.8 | 5.82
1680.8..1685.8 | 6.08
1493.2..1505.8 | 6.04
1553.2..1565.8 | 4.95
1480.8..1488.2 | 6.09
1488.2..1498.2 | 6.05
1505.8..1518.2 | 5.95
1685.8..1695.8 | 6.03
